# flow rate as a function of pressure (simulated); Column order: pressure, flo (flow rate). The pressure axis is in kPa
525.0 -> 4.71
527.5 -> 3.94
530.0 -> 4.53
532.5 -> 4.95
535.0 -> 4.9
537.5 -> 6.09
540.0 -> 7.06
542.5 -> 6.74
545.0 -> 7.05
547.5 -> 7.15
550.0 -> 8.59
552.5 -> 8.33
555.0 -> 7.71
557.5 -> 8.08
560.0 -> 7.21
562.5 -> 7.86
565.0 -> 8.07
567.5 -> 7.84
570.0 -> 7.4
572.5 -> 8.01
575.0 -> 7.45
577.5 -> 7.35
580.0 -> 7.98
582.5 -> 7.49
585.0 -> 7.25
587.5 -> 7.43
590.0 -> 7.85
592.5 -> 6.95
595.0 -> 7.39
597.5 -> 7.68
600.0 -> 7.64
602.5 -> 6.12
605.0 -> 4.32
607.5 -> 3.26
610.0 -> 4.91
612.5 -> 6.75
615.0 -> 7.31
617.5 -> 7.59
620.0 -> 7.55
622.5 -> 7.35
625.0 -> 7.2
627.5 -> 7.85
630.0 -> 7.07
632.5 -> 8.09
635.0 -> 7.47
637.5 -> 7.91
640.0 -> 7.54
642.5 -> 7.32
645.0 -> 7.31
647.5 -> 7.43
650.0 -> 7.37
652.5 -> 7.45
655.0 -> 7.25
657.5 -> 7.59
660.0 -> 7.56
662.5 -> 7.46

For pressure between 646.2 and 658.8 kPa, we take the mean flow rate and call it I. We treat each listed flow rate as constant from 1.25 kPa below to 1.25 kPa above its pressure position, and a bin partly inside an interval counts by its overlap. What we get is 7.42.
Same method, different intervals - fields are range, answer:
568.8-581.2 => 7.64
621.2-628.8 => 7.46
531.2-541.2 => 5.74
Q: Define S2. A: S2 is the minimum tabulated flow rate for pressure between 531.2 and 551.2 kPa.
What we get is 4.9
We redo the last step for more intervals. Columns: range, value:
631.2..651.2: 7.31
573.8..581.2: 7.35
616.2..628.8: 7.2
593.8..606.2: 4.32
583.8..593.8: 6.95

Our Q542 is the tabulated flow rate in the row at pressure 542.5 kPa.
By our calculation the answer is 6.74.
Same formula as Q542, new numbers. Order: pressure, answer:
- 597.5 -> 7.68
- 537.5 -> 6.09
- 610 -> 4.91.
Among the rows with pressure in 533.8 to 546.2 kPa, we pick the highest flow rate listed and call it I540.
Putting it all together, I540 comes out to 7.06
